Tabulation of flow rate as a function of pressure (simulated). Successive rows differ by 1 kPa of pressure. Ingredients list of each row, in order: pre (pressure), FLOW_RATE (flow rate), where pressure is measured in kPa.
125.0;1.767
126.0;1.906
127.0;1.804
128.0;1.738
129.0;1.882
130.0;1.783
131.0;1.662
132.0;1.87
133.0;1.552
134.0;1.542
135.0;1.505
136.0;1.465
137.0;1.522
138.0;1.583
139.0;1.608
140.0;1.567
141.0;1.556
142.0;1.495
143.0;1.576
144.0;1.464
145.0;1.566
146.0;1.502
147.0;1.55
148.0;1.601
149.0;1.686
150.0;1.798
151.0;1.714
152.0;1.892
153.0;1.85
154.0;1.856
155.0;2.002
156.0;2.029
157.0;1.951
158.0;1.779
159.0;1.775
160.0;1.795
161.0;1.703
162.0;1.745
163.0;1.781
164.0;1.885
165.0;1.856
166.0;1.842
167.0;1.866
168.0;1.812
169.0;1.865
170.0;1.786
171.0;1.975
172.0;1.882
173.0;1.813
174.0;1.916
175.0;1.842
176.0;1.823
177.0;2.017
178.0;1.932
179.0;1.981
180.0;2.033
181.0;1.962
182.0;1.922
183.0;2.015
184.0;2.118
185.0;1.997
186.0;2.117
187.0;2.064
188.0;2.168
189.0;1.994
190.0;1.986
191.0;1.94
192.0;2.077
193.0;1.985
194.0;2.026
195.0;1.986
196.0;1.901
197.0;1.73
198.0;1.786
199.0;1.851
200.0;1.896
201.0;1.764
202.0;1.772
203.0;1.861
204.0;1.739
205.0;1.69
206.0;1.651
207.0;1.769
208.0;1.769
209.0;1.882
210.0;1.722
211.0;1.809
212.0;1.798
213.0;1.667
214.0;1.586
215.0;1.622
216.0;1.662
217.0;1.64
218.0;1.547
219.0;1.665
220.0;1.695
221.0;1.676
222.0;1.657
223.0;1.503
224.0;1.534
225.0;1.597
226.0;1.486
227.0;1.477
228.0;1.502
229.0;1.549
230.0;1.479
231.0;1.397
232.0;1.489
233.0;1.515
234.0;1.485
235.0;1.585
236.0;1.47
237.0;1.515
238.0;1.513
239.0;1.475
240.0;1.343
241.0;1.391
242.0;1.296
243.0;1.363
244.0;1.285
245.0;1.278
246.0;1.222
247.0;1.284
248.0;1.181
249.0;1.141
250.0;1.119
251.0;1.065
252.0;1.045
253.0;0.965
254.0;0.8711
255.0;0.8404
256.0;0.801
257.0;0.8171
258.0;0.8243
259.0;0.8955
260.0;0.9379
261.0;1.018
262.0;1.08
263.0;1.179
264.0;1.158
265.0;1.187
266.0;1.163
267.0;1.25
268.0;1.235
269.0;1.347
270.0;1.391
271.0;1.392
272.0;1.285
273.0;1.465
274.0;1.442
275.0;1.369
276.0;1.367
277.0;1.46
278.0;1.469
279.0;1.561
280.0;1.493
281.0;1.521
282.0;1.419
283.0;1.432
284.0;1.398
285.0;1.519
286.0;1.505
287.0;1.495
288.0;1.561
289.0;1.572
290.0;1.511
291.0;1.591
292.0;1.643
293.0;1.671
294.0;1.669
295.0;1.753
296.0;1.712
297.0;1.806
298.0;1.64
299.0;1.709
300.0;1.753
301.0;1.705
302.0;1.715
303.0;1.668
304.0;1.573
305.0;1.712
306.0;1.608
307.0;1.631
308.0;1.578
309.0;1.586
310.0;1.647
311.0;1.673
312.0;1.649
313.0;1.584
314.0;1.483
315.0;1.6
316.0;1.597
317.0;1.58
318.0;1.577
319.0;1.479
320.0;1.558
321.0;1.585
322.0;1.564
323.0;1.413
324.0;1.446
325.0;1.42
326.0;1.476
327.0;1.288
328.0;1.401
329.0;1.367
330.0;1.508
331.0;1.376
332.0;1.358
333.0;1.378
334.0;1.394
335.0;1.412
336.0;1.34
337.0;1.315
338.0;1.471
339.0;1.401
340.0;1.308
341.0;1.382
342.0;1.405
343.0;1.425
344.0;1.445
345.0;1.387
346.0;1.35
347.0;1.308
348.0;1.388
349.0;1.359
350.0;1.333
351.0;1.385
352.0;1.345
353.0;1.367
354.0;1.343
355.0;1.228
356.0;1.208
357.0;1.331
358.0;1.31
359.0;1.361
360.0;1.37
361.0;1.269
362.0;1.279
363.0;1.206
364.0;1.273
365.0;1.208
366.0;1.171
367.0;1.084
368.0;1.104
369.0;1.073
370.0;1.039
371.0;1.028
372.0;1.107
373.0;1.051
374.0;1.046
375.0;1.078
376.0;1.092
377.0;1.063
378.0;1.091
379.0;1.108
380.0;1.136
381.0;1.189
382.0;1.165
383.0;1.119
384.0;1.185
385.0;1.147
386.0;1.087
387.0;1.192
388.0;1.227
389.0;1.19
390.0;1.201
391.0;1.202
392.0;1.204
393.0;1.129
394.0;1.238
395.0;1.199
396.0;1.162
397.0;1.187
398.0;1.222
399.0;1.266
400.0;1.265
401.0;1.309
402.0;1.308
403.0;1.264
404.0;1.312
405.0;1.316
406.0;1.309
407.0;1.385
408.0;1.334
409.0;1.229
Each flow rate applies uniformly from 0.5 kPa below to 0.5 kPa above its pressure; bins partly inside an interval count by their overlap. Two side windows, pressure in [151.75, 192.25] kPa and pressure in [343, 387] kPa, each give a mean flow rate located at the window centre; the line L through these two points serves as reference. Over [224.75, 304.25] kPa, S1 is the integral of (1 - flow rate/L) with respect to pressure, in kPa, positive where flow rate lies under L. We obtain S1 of 9.7 kPa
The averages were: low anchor 1.92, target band 1.38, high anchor 1.22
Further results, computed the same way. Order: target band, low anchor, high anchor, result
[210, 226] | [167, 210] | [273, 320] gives 1.5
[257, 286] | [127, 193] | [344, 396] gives 3.8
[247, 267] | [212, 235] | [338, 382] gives 6.2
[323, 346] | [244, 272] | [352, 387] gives -4.8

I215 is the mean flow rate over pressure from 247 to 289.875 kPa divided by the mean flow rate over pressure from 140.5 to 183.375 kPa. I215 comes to 0.69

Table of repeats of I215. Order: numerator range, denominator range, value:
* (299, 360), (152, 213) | 0.78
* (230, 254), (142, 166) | 0.75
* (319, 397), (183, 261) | 0.82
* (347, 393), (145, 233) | 0.67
